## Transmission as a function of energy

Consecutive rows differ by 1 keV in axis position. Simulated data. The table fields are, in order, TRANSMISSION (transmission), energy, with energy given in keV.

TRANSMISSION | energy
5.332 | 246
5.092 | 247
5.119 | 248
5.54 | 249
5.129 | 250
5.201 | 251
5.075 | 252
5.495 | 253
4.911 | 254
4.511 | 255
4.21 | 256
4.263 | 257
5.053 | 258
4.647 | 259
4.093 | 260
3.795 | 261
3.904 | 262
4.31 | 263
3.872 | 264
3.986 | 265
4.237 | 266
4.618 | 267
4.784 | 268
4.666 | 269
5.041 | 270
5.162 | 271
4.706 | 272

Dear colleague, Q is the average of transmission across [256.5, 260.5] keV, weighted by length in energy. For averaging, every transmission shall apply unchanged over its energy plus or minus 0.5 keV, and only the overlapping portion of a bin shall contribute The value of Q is 4.51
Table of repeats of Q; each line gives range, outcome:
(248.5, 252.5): 5.24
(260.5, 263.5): 4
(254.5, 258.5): 4.51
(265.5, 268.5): 4.55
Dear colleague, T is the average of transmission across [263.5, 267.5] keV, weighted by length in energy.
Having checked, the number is 4.18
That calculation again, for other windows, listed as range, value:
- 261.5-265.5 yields 4.02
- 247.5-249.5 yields 5.33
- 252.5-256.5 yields 4.78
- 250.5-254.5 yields 5.17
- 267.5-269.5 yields 4.72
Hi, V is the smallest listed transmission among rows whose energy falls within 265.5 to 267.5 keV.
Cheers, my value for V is 4.237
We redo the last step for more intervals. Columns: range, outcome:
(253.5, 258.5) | 4.21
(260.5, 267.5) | 3.795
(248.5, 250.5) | 5.129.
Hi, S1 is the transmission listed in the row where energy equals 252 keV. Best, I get 5.075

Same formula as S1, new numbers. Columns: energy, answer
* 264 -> 3.872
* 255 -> 4.511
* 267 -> 4.618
